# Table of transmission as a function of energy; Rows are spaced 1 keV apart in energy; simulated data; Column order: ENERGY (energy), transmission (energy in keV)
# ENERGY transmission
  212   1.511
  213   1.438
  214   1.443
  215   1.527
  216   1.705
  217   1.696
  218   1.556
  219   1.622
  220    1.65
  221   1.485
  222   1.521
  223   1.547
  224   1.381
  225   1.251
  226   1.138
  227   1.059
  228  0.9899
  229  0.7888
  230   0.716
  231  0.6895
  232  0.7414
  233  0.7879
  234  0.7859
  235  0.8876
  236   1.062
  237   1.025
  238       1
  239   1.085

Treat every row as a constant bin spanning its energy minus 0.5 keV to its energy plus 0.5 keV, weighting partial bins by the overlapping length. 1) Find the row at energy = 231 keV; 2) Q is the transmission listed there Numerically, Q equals 0.6895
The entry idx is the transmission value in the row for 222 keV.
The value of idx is 1.521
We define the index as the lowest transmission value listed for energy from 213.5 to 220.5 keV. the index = 1.443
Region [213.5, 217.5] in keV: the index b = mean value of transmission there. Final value 1.59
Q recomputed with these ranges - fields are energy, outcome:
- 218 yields 1.556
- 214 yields 1.443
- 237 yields 1.025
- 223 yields 1.547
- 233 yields 0.7879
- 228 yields 0.9899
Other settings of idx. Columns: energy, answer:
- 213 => 1.438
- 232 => 0.7414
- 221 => 1.485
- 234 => 0.7859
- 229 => 0.7888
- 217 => 1.696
